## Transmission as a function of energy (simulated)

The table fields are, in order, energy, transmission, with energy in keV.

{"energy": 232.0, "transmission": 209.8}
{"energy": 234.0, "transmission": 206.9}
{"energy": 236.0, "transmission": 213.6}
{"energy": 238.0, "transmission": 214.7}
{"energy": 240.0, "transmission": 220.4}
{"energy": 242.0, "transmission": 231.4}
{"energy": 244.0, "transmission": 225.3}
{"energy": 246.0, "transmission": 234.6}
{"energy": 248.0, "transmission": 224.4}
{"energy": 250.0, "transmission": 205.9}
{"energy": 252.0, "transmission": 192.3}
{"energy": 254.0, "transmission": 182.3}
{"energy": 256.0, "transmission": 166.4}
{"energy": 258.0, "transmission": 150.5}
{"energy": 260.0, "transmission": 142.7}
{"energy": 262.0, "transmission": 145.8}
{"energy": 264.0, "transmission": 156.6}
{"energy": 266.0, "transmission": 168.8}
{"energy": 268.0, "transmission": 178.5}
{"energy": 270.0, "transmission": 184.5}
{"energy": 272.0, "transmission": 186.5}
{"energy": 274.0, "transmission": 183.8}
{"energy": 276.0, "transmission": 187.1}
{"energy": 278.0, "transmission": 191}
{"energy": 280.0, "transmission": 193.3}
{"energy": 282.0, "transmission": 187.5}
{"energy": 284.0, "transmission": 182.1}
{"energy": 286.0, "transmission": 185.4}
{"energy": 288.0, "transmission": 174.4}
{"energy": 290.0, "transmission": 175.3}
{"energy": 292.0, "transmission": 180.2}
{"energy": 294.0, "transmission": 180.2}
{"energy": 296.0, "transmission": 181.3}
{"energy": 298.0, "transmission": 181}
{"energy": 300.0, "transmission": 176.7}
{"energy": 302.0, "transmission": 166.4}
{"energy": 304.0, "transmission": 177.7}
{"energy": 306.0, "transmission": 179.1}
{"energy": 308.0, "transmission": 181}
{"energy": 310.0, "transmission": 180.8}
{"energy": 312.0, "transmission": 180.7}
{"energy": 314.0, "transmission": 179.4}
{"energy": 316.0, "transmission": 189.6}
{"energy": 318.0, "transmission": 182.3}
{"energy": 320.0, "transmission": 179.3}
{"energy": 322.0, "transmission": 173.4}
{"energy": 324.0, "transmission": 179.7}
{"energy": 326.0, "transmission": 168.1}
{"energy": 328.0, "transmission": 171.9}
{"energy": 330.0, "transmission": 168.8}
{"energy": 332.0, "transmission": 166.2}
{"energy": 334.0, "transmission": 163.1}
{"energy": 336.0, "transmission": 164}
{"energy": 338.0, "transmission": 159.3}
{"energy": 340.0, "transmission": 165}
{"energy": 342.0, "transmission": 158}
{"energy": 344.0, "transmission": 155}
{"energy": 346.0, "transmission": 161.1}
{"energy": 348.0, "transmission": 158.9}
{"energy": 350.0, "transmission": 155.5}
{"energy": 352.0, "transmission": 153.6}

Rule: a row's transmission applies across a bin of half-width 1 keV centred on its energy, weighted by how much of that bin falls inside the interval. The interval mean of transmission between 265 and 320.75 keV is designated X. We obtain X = 181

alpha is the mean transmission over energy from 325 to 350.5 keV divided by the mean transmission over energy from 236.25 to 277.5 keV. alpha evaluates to 0.86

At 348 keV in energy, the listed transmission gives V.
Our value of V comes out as 158.9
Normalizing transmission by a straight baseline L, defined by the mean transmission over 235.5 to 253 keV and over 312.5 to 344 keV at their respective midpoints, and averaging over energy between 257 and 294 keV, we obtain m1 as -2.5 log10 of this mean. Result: 0.14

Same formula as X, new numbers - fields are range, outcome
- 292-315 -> 179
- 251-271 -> 167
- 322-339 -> 168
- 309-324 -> 181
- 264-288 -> 183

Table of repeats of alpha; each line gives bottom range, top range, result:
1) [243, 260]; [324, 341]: 0.86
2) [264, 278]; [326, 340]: 0.92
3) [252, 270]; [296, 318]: 1.09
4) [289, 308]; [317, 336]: 0.97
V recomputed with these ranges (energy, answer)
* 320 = 179.3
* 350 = 155.5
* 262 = 145.8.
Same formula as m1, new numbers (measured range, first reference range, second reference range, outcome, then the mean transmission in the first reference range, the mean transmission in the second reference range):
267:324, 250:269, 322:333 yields -0.08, 167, 171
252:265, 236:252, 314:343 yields 0.30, 220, 171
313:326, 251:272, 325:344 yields -0.09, 168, 164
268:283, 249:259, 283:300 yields -0.04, 179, 180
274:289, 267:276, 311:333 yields -0.02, 184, 176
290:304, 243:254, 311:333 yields 0.07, 213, 176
